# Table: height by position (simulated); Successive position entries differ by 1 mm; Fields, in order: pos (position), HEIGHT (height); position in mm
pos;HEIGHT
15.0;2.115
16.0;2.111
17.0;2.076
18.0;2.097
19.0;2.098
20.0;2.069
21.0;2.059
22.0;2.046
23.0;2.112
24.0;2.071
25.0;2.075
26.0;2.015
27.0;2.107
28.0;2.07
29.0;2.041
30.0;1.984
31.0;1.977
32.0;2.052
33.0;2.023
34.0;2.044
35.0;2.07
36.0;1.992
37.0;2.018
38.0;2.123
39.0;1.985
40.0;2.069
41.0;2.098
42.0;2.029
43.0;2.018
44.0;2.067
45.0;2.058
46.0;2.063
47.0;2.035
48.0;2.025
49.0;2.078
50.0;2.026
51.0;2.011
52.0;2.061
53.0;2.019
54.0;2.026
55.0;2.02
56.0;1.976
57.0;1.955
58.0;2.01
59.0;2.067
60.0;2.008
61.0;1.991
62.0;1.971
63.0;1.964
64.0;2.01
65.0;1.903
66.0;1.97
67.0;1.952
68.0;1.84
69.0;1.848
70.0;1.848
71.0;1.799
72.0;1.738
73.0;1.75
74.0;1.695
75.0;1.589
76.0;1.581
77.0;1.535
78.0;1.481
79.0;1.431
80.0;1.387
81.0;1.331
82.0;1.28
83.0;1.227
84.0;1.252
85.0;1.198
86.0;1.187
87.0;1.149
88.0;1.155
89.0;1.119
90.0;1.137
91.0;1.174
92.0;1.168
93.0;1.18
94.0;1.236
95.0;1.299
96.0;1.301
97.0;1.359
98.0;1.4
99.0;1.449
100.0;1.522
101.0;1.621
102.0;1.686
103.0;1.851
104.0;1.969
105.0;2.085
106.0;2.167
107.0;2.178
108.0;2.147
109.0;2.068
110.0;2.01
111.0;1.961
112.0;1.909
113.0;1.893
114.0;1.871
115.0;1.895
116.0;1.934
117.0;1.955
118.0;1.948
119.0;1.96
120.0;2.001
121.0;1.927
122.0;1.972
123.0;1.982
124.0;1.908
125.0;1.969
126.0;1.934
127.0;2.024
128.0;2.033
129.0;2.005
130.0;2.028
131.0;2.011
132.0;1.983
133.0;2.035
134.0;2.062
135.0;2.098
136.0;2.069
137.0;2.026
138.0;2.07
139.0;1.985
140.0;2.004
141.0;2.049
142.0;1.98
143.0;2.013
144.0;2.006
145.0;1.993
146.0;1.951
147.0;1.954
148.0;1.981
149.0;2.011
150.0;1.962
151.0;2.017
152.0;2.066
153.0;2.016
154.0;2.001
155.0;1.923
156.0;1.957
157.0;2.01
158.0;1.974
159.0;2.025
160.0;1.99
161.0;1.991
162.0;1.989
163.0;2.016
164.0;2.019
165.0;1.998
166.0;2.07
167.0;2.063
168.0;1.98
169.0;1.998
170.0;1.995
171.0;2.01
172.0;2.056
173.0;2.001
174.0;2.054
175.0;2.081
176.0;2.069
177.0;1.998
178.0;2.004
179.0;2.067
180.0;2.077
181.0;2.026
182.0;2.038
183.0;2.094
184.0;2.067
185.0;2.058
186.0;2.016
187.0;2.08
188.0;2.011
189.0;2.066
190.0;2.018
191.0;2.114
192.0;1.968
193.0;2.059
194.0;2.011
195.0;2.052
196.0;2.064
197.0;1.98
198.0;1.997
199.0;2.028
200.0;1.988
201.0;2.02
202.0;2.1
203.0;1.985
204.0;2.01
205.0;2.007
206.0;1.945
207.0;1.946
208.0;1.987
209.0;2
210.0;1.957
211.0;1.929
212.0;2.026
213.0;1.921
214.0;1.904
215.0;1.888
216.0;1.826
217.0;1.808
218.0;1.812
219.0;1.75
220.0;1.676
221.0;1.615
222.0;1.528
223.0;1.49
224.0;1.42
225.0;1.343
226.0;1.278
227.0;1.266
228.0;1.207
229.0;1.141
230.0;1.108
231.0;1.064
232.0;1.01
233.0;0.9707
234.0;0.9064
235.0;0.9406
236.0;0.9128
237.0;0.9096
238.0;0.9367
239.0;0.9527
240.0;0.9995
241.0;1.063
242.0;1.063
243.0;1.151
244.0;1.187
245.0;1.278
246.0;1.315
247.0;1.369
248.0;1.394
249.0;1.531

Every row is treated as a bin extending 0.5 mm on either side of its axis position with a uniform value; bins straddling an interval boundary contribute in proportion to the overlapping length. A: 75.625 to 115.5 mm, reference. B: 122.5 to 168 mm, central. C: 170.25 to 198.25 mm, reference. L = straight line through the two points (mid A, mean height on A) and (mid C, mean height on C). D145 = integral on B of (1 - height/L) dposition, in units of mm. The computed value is -4.6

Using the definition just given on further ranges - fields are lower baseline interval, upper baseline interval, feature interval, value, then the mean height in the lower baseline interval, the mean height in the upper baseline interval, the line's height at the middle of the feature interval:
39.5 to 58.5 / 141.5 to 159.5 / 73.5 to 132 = 9.89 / 2.03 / 1.99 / 2.01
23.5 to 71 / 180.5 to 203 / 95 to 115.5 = 2.21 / 2.01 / 2.04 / 2.02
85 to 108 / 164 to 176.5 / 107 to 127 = -4.11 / 1.48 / 2.03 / 1.63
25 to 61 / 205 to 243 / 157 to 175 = -4.16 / 2.03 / 1.45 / 1.64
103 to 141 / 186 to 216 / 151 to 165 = 0.01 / 2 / 2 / 2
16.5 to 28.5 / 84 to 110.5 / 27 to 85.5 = -1.36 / 2.07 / 1.53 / 1.83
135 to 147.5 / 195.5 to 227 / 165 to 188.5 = -1.42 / 2.01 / 1.84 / 1.92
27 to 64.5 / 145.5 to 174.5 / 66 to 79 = 1.95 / 2.03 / 2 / 2.02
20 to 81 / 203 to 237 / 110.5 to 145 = -4.24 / 1.94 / 1.56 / 1.77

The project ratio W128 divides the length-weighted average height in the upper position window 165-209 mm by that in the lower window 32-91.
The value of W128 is 1.13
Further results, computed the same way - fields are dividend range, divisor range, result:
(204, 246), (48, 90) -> 0.84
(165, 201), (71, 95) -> 1.50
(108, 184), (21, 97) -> 1.12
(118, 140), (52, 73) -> 1.03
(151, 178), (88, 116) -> 1.22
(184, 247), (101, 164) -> 0.82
